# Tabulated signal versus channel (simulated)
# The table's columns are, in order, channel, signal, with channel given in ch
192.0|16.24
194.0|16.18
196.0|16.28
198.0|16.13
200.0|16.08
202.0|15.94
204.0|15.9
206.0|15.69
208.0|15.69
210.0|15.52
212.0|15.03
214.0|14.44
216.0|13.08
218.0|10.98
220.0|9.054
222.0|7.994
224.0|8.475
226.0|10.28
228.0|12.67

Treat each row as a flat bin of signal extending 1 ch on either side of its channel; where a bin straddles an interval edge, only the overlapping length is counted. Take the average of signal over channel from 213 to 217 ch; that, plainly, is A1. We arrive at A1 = 13.8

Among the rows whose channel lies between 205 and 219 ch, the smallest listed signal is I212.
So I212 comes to 10.98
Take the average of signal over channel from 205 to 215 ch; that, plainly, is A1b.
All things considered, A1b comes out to 15.3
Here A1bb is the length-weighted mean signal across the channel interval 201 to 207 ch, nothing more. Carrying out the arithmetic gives 15.8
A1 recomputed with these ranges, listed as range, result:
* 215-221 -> 11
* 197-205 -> 16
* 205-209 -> 15.7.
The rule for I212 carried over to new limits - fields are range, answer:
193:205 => 15.9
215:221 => 9.054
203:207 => 15.69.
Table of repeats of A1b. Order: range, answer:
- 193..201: 16.2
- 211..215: 14.7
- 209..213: 15.3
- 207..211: 15.6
